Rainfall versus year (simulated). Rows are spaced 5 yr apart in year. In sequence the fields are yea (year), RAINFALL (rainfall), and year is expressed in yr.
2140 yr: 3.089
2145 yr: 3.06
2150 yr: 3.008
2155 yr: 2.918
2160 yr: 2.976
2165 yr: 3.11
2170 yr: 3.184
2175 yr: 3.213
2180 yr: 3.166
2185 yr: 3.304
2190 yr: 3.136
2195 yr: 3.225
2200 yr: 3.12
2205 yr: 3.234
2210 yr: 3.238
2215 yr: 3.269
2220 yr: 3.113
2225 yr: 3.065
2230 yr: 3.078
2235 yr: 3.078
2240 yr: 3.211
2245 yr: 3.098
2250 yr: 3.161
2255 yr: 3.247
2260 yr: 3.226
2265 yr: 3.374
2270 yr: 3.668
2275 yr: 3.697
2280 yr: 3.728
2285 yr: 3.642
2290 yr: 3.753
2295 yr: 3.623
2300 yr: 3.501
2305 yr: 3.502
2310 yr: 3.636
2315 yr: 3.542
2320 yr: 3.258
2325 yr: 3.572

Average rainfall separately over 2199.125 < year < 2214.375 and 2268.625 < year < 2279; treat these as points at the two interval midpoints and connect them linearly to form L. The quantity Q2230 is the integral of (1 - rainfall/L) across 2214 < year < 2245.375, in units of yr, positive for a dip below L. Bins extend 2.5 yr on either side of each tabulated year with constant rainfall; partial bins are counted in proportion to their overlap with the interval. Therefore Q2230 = 2.32 yr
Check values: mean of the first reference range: 3.21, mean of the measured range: 3.13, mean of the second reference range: 3.69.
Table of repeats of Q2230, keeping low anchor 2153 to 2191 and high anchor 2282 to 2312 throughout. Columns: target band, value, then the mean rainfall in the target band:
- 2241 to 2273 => 1.48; 3.3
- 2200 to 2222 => 0.49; 3.21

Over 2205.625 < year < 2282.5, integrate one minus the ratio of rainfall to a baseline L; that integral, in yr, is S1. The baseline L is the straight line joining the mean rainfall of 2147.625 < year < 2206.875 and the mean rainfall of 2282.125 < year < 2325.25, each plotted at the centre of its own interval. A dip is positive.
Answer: 1.8 yr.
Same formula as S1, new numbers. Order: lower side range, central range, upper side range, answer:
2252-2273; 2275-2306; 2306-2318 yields -1.36 yr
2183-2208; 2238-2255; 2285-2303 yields 1.26 yr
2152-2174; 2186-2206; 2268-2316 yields 0.13 yr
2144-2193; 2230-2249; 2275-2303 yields 1.68 yr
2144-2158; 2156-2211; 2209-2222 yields -1.18 yr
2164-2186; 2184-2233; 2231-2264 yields 0.18 yr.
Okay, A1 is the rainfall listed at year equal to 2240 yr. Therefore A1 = 3.211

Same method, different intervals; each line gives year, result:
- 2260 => 3.226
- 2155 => 2.918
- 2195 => 3.225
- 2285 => 3.642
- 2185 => 3.304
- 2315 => 3.542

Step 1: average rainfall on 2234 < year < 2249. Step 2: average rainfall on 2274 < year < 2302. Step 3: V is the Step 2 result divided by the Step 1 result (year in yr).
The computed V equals 1.17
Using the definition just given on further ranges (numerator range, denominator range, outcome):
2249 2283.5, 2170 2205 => 1.08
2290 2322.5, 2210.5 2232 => 1.12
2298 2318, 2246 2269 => 1.08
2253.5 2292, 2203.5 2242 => 1.12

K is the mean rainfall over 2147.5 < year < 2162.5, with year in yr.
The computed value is 2.97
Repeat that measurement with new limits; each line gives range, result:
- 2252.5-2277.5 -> 3.44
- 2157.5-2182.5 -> 3.13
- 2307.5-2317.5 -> 3.59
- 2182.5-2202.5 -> 3.2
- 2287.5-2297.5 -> 3.69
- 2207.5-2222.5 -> 3.21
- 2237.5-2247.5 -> 3.15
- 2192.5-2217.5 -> 3.22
